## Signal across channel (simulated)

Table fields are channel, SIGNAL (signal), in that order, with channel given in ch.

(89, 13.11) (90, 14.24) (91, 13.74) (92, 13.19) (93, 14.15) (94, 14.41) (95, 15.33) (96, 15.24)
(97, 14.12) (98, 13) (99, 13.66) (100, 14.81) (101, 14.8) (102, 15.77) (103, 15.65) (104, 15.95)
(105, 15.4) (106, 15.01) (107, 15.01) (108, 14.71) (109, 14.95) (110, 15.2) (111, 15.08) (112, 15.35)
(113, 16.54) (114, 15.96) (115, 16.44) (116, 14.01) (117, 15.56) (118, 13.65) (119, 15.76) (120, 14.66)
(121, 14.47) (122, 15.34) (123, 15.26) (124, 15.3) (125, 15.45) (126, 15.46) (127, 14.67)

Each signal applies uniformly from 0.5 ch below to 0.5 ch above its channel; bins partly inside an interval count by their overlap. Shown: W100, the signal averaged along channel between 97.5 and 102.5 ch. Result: 14.4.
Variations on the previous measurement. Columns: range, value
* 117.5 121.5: 14.6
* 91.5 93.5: 13.7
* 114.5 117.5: 15.3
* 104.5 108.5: 15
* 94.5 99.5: 14.3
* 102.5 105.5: 15.7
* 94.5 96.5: 15.3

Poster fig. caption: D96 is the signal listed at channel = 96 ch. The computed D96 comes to 15.24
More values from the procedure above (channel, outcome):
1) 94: 14.41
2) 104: 15.95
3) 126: 15.46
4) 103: 15.65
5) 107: 15.01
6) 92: 13.19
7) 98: 13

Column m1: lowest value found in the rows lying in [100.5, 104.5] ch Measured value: 14.8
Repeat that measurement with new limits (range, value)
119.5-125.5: 14.47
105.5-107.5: 15.01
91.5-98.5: 13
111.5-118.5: 13.65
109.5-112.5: 15.08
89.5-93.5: 13.19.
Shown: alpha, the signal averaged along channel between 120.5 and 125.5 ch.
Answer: 15.2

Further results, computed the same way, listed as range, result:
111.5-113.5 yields 15.9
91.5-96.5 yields 14.5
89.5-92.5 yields 13.7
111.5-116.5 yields 15.7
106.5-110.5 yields 15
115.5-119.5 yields 14.7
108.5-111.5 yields 15.1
